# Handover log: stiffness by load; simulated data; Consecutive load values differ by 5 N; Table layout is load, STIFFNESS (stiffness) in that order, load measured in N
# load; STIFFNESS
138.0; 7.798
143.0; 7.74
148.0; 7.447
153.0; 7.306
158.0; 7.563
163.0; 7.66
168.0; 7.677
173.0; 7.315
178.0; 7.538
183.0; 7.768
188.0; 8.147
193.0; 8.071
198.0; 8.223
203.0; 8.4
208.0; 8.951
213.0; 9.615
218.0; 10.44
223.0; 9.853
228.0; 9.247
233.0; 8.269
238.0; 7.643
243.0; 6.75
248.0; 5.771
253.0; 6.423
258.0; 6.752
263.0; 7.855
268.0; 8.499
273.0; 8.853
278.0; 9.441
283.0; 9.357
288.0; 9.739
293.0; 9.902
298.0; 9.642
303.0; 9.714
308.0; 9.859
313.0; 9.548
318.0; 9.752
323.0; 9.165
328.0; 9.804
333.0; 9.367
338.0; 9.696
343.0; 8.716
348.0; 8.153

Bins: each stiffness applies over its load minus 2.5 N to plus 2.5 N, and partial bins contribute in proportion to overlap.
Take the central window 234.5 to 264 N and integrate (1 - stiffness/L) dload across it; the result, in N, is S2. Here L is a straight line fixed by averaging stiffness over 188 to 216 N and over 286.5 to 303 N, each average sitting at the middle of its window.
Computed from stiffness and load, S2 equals 7.51 N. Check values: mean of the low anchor 8.64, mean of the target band 6.86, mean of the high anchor 9.76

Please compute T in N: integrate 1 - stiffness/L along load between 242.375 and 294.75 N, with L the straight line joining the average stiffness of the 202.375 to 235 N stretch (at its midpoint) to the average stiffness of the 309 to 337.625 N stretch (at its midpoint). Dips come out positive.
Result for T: 7.2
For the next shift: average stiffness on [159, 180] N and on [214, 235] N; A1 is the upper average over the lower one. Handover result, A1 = 1.26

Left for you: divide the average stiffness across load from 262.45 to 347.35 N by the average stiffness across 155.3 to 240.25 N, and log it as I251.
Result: 1.1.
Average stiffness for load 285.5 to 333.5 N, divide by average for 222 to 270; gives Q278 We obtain 1.27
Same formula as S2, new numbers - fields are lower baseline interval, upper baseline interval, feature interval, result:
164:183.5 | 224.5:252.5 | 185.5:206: -1.83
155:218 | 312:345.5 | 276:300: -1.46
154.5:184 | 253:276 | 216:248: -2.87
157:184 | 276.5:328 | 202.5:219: -2.33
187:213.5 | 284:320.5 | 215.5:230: -1.80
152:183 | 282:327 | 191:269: 2.70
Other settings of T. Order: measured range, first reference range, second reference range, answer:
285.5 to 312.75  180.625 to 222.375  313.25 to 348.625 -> -1.7 N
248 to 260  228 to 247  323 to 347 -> 2.3 N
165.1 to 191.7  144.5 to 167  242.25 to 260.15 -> -1.7 N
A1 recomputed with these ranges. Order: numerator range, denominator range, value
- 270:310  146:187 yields 1.26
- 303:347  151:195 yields 1.23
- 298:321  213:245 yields 1.10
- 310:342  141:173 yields 1.26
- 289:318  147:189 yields 1.28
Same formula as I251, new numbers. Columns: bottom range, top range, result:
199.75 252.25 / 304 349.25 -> 1.11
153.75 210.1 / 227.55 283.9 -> 0.99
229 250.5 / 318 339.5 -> 1.31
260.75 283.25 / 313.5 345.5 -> 1.08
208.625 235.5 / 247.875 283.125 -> 0.84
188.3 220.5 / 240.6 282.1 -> 0.86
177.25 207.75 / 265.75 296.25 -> 1.15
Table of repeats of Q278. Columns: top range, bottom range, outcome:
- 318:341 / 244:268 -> 1.38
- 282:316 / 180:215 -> 1.15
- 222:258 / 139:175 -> 1.00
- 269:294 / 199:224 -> 1.00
